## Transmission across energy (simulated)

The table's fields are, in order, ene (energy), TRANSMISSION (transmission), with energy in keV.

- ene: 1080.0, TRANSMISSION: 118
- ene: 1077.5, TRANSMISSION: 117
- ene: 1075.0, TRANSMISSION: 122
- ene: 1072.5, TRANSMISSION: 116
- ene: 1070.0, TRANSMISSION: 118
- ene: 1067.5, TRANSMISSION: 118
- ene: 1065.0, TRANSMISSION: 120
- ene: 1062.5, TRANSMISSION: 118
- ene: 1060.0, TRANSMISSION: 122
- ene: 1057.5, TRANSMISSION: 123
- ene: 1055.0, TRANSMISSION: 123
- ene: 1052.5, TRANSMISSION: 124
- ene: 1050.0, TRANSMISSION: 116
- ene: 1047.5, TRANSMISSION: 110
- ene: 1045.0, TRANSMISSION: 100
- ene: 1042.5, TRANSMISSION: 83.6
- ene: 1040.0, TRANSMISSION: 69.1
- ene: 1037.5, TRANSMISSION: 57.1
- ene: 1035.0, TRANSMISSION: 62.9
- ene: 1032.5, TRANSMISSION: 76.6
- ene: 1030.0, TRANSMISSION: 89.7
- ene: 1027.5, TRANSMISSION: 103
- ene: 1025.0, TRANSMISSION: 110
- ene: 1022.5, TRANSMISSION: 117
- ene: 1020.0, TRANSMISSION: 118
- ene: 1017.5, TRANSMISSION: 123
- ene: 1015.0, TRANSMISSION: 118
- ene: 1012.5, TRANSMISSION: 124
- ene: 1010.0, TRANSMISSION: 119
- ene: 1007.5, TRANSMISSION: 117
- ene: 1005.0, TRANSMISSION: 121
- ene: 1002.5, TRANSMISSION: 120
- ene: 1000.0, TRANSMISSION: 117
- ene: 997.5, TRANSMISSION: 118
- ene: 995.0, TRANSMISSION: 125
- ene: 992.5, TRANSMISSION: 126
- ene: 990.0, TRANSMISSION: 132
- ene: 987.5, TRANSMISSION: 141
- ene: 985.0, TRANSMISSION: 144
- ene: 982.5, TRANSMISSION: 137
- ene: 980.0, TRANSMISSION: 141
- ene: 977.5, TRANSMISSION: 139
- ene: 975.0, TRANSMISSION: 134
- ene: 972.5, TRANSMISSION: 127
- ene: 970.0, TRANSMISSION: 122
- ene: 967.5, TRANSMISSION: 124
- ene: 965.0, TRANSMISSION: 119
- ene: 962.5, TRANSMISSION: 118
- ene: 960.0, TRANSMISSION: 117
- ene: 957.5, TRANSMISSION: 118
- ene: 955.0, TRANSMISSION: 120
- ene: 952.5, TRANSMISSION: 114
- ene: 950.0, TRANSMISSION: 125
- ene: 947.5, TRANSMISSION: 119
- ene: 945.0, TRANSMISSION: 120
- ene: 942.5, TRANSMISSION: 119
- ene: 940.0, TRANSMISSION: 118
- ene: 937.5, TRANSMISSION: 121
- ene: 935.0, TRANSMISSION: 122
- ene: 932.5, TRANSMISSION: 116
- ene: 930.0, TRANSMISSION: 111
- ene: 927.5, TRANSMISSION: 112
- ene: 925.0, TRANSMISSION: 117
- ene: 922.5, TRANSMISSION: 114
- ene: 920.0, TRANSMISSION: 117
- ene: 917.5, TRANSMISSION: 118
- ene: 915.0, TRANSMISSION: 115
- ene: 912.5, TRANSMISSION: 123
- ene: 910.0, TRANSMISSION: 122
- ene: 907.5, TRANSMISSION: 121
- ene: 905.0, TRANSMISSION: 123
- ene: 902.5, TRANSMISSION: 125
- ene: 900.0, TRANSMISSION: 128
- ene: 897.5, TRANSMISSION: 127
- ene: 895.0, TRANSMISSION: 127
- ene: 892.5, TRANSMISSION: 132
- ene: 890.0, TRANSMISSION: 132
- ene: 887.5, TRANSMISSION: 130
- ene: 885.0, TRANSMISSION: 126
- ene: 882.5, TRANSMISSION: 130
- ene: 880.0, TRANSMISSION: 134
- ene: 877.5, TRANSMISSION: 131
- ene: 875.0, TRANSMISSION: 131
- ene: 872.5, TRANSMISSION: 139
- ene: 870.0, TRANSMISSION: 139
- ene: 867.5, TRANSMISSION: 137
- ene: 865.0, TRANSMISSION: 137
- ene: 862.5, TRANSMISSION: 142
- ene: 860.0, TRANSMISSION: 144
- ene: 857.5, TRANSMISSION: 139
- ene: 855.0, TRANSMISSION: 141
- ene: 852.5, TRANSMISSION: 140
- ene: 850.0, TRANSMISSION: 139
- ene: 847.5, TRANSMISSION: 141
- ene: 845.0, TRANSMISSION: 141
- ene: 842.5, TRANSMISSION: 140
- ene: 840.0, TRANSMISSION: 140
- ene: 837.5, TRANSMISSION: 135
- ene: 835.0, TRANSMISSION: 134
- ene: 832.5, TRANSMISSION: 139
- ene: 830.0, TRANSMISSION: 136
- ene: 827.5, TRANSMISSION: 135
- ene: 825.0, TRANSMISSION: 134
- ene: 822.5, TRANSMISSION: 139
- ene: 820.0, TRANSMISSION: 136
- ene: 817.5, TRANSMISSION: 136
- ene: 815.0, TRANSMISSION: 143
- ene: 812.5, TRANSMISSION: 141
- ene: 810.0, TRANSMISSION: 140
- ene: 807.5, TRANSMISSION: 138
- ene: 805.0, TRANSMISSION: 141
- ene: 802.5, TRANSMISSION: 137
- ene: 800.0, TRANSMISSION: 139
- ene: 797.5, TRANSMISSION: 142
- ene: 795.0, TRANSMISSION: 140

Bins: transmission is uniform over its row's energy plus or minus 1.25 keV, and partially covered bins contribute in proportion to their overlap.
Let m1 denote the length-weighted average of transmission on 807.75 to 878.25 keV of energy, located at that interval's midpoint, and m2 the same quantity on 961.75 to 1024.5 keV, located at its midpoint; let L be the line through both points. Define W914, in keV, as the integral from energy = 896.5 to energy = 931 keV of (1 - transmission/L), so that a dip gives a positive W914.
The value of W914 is 3.3 keV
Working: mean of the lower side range 138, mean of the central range 120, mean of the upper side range 126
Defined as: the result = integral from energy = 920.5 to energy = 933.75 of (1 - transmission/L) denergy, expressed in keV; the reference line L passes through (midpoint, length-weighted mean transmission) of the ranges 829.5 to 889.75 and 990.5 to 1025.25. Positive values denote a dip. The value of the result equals 1.54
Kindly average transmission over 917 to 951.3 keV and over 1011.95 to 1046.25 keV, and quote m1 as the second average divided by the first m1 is 0.8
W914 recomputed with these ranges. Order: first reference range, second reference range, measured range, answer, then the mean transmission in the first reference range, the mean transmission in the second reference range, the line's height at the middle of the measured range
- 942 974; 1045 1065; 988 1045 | 5.8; 120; 118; 119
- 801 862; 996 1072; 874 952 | 2.5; 139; 109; 127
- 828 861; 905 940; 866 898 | -0.8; 139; 118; 129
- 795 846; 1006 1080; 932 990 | -3.0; 138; 108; 119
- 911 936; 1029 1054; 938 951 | -1.0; 116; 89.2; 112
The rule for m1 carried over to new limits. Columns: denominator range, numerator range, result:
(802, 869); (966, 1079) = 0.83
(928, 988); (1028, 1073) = 0.83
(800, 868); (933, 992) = 0.91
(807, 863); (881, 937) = 0.88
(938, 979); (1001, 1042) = 0.84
